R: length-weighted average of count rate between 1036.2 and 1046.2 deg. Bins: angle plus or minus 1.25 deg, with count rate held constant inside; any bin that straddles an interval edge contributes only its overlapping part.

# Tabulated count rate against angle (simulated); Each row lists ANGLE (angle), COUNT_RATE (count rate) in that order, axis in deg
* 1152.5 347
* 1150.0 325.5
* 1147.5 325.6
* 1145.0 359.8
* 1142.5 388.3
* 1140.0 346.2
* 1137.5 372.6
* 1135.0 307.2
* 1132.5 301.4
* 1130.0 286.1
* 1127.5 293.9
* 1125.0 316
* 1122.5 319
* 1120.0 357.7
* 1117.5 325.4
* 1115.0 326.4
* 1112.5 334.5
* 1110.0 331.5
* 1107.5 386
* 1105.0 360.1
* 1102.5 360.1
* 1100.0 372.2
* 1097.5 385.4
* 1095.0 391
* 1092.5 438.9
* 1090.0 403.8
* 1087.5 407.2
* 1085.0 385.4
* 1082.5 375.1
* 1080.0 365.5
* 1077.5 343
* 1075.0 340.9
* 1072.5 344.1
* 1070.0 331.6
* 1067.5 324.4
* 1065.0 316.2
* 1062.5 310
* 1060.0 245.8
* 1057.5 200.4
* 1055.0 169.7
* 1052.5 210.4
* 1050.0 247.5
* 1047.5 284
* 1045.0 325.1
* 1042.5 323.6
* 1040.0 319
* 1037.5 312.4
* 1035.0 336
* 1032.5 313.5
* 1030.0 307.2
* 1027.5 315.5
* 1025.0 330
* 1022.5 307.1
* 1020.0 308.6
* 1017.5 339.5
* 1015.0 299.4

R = 320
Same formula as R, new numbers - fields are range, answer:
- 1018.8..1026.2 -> 315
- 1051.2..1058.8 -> 194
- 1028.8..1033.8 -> 311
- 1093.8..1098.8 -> 388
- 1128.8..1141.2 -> 323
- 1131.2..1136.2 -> 304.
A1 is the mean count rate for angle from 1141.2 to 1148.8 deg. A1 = 358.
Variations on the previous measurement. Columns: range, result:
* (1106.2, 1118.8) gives 341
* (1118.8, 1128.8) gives 321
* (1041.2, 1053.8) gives 278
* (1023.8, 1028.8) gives 323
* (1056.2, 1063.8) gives 252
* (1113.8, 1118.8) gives 326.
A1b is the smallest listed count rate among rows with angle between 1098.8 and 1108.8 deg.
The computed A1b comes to 360.1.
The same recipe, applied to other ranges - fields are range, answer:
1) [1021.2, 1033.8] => 307.1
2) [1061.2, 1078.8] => 310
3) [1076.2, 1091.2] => 343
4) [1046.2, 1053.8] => 210.4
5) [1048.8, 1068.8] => 169.7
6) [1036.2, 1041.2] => 312.4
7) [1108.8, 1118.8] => 325.4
